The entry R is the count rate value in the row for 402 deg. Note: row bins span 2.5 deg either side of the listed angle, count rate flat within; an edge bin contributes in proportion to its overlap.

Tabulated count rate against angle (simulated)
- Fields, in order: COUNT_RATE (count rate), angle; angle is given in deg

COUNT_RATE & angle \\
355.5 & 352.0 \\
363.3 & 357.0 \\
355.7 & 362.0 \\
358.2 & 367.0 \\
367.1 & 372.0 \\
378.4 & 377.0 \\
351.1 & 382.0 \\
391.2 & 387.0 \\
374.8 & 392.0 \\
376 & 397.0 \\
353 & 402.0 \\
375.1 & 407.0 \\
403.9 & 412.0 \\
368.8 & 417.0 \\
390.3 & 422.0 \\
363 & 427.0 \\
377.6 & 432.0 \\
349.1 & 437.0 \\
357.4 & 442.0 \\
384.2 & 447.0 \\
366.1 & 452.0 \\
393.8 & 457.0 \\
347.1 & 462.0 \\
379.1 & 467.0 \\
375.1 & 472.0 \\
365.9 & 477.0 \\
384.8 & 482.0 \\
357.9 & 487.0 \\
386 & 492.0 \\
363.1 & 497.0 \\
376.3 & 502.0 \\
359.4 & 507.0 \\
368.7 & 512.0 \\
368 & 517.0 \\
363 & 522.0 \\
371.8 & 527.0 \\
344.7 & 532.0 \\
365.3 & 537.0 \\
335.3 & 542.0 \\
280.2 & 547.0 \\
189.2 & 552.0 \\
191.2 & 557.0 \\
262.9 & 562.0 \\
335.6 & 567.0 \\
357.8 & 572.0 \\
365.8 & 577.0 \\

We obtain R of 353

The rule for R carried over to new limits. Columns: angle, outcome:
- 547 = 280.2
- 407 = 375.1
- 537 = 365.3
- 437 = 349.1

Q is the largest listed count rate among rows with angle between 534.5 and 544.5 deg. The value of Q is 365.3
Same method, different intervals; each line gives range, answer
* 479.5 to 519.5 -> 386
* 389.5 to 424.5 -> 403.9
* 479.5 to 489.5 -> 384.8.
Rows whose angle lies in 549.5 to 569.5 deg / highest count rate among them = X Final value 335.6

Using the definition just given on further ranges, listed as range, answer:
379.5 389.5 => 391.2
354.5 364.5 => 363.3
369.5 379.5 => 378.4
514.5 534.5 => 371.8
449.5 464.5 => 393.8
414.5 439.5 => 390.3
